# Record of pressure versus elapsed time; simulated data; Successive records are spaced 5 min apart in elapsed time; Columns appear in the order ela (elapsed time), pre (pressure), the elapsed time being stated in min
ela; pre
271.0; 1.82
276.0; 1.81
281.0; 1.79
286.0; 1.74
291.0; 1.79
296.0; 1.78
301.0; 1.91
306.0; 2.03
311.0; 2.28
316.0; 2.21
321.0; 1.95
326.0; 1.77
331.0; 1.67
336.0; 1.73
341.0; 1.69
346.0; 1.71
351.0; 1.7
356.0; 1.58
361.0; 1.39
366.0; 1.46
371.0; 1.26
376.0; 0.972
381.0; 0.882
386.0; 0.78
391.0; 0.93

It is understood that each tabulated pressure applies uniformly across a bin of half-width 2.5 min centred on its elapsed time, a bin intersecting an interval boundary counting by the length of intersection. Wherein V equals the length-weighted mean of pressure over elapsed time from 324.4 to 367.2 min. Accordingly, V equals 1.64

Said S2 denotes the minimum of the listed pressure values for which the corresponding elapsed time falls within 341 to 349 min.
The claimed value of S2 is 1.69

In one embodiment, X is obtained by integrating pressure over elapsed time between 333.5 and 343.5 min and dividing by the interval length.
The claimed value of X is 1.71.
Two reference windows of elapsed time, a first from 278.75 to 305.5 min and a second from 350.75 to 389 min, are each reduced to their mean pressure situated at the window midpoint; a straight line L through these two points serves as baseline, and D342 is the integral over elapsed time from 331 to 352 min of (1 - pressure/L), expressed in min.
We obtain -3.87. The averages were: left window 1.82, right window 1.22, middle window 1.7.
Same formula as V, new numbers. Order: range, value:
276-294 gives 1.78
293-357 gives 1.85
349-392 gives 1.22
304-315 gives 2.17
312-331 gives 1.96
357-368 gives 1.44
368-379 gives 1.12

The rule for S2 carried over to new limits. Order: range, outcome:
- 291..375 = 1.26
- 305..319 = 2.03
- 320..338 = 1.67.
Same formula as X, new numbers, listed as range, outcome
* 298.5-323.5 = 2.08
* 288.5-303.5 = 1.83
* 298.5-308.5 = 1.97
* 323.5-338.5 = 1.72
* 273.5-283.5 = 1.8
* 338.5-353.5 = 1.7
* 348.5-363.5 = 1.56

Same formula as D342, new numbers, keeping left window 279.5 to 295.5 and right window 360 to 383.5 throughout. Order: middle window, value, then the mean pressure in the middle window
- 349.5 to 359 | -2.3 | 1.62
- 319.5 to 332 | -2.4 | 1.8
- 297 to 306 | -1.3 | 1.92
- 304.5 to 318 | -4.9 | 2.18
